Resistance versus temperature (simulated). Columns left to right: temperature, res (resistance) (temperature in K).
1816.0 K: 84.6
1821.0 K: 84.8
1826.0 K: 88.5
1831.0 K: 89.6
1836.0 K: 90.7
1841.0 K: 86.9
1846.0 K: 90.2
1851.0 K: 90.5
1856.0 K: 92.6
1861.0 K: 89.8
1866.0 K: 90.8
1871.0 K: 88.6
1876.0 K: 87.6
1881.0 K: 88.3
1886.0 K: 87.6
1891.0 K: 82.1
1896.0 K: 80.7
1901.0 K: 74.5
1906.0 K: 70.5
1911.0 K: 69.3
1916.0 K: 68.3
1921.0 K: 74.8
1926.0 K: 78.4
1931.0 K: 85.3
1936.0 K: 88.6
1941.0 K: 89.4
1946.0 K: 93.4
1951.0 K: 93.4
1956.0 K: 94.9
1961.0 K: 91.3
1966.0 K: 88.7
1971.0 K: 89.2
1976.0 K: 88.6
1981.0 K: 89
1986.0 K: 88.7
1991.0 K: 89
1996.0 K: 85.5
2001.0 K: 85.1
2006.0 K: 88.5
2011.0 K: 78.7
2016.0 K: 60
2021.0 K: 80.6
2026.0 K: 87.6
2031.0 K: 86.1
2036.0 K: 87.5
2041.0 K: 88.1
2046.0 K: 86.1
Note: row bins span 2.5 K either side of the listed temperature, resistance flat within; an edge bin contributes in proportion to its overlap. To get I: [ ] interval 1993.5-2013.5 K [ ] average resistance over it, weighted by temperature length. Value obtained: 84.5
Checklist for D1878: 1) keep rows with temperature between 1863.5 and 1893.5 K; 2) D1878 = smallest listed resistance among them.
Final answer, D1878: 82.1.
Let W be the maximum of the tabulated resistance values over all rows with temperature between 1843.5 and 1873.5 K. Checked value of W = 92.6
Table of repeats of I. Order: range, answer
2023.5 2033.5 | 86.8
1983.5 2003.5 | 87.1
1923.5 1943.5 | 85.4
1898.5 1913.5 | 71.4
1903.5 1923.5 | 70.7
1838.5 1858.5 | 90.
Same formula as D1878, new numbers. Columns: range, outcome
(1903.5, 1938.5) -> 68.3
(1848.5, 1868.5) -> 89.8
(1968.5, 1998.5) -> 85.5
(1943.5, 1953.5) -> 93.4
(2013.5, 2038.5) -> 60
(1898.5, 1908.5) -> 70.5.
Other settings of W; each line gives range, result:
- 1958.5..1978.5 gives 91.3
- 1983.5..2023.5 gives 89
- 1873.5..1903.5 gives 88.3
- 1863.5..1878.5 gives 90.8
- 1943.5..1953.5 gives 93.4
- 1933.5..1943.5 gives 89.4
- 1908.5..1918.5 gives 69.3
